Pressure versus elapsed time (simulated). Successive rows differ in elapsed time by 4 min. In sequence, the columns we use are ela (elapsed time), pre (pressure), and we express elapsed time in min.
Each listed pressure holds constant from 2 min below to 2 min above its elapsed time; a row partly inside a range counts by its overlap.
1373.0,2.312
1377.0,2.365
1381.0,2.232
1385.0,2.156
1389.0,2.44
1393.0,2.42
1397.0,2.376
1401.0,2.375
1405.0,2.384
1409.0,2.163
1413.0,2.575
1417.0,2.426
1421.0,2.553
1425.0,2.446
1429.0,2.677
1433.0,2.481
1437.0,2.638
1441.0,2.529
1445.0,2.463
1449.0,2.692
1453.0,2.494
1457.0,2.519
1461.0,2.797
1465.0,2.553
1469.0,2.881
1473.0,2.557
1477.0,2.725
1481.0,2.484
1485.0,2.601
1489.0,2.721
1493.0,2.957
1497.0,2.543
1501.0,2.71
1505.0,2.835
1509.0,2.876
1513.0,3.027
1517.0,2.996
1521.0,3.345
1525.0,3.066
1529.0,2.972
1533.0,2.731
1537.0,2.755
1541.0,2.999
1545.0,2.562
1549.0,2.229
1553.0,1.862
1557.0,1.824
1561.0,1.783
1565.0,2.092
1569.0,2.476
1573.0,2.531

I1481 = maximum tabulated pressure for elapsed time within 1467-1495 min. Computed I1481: 2.957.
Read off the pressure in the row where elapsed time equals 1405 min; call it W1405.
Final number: 2.384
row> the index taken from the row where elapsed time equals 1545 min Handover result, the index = 2.562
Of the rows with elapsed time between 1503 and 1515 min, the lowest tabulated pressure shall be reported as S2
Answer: 2.835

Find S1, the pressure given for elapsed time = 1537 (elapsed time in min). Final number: 2.755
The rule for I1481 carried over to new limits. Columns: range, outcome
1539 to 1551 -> 2.999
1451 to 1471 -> 2.881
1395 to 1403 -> 2.376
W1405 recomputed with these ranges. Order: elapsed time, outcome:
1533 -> 2.731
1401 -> 2.375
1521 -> 3.345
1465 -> 2.553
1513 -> 3.027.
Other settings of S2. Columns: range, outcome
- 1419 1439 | 2.446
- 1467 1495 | 2.484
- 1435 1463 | 2.463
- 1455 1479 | 2.519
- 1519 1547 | 2.562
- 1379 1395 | 2.156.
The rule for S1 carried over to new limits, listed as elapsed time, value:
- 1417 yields 2.426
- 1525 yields 3.066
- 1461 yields 2.797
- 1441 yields 2.529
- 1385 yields 2.156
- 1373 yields 2.312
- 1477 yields 2.725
